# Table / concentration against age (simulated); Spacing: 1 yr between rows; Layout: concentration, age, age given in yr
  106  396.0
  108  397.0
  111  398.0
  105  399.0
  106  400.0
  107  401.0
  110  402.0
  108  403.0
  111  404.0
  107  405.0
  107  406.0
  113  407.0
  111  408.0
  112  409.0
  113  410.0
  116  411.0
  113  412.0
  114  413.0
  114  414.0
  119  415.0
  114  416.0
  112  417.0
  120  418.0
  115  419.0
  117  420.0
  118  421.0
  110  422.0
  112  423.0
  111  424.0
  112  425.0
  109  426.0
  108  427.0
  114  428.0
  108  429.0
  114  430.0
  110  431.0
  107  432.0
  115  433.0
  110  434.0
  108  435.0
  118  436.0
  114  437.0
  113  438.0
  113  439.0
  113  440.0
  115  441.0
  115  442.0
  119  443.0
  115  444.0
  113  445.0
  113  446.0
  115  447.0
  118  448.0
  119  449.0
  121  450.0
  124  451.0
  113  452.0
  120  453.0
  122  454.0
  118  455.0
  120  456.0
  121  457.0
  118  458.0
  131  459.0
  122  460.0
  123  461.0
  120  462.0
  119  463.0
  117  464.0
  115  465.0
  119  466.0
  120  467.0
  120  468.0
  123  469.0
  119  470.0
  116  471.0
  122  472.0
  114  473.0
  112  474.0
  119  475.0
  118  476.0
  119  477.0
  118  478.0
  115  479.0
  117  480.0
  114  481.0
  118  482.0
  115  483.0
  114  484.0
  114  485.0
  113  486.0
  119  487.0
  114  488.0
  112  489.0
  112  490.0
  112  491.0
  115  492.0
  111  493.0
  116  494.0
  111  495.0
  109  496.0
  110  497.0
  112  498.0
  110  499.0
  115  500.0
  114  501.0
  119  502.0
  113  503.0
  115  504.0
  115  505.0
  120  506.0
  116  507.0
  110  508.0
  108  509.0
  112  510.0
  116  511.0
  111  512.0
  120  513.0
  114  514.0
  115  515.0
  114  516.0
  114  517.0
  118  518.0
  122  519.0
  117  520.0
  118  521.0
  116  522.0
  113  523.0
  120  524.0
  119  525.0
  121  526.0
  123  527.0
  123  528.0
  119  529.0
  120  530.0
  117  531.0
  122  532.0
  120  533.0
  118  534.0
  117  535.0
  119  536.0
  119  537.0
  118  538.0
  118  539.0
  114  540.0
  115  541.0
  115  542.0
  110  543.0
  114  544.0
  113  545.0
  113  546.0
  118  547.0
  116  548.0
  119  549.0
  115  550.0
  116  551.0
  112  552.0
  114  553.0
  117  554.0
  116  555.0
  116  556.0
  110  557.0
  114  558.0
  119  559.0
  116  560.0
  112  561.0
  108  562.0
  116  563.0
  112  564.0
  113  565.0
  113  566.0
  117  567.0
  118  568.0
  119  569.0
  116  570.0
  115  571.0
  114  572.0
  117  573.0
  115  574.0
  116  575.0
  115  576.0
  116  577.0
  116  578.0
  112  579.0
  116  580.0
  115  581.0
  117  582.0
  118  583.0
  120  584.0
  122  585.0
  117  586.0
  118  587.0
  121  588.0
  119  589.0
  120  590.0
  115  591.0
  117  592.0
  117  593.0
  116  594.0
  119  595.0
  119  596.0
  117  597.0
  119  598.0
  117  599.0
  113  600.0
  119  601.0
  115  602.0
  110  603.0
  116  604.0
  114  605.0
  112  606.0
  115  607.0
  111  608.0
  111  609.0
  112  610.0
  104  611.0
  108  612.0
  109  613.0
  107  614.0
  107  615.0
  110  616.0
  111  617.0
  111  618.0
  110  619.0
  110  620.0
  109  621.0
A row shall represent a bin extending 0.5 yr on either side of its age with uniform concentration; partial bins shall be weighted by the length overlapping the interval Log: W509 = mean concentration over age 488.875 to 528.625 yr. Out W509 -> 115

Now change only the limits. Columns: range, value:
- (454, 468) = 120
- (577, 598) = 118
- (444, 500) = 117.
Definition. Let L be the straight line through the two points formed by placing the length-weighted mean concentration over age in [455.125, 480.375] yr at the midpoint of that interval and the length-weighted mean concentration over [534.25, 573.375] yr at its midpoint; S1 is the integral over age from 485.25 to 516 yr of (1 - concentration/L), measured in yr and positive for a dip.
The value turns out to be 1.03 yr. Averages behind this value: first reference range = 119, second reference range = 115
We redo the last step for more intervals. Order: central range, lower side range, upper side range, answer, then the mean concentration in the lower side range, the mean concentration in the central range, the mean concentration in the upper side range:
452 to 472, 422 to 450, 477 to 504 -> -1.1 yr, 113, 120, 114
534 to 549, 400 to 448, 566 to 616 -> -0.2 yr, 113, 116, 115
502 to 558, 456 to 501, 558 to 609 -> 0.0 yr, 116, 116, 116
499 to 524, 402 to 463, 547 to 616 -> -0.1 yr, 115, 115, 115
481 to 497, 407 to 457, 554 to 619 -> 0.1 yr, 114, 114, 115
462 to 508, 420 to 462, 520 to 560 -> 0.2 yr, 115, 116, 117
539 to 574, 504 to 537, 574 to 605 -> 0.6 yr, 117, 115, 117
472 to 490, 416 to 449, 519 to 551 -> -0.1 yr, 113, 116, 117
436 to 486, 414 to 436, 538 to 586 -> -1.9 yr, 113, 118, 115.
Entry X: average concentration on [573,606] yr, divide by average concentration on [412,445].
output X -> 1.0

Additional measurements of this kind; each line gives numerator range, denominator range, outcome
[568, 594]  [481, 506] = 1.03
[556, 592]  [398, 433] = 1.04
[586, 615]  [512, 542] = 0.97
